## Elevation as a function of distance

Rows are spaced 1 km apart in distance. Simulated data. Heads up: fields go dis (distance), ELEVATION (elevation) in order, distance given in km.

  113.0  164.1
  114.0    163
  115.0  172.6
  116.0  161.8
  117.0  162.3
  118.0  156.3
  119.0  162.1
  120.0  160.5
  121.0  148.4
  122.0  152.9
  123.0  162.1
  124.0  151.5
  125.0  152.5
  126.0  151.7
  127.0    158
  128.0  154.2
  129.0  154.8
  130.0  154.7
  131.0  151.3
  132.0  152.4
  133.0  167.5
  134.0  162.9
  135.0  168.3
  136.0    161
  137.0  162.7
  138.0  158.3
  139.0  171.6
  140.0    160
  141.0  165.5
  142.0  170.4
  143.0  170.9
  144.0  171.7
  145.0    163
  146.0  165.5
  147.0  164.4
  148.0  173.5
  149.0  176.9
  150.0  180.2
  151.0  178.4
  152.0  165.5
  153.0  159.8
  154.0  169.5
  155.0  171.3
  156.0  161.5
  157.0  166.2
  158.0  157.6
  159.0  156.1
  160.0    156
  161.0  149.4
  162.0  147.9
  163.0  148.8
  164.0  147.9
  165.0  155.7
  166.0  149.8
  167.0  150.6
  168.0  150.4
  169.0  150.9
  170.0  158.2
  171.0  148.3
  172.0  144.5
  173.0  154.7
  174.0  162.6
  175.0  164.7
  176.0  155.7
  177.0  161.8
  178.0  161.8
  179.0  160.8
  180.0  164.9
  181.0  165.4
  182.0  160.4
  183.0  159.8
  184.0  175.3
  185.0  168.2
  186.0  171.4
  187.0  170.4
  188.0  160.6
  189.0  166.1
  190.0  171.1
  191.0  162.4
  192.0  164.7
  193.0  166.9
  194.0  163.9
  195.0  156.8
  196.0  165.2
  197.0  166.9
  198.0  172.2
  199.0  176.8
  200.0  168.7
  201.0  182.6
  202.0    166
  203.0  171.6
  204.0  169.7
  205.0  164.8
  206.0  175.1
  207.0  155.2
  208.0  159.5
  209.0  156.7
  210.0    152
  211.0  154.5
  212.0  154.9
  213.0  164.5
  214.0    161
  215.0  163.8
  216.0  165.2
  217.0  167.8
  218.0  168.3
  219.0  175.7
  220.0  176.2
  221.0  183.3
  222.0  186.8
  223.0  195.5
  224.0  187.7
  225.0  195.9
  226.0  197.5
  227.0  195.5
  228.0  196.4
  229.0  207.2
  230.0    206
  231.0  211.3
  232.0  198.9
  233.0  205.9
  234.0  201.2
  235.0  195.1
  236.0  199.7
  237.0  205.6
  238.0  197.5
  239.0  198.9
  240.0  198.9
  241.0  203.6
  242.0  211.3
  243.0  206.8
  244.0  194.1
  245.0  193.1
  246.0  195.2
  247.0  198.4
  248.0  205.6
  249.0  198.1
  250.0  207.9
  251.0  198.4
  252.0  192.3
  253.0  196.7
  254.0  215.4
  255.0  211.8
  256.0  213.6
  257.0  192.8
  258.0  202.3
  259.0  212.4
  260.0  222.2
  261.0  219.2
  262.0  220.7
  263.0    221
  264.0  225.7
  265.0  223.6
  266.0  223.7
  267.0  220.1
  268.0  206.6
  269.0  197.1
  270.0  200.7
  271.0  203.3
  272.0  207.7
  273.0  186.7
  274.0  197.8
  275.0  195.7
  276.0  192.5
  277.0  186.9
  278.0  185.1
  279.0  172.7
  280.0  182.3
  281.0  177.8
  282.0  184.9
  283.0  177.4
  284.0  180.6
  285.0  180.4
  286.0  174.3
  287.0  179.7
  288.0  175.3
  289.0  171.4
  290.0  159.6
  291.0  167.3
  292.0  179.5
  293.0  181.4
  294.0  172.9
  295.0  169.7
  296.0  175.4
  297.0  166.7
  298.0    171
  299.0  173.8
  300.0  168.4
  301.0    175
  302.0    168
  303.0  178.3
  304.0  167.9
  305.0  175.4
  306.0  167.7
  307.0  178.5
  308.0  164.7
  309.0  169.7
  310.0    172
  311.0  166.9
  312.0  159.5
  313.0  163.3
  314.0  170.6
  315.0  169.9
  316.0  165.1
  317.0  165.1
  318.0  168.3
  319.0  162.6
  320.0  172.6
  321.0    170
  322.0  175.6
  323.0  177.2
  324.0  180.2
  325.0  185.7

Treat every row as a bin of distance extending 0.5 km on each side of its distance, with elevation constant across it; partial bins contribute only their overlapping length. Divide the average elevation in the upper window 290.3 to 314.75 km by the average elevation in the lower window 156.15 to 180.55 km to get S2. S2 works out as 1.10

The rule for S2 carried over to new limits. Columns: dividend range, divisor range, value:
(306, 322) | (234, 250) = 0.84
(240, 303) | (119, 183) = 1.21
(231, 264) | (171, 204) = 1.24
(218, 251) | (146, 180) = 1.24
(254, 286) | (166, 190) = 1.25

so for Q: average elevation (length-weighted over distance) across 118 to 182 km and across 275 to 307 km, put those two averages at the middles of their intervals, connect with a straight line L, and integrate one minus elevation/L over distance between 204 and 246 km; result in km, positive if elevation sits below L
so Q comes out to -4.1 km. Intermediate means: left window 160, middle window 185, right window 176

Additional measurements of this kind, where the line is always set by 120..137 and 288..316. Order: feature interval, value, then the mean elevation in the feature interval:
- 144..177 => -0.1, 160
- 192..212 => -0.3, 165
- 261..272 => -3.0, 214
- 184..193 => -0.3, 167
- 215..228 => -1.5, 183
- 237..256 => -4.1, 202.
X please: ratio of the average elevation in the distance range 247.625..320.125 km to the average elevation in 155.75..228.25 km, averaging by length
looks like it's 1.13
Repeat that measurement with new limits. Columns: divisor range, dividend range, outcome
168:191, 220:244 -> 1.23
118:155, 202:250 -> 1.14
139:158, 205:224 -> 1.00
